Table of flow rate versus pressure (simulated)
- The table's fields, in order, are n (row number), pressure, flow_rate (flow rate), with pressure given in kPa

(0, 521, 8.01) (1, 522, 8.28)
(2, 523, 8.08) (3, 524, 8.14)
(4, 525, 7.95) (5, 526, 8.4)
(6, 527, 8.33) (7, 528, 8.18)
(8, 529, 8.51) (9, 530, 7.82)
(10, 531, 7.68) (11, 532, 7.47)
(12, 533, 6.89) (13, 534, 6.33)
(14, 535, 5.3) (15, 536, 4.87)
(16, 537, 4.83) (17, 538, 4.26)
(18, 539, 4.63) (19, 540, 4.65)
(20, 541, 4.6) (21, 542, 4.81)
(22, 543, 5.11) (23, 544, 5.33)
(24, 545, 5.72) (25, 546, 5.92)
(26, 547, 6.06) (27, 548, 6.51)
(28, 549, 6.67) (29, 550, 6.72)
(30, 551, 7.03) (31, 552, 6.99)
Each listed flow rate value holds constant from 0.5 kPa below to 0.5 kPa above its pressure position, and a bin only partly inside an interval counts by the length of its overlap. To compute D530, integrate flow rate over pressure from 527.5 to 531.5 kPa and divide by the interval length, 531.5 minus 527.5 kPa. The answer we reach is 8.05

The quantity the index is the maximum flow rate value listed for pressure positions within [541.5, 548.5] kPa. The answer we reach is 6.51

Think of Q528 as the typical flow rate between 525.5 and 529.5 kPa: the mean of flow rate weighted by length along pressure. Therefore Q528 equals 8.35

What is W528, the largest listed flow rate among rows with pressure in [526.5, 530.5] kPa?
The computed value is 8.51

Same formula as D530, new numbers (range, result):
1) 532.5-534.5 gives 6.61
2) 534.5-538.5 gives 4.81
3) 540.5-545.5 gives 5.11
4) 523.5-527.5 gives 8.21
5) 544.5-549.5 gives 6.18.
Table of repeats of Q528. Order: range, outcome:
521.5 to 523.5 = 8.18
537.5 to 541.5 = 4.54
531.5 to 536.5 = 6.17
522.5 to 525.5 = 8.06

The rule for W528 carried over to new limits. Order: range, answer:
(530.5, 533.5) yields 7.68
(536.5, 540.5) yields 4.83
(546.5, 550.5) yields 6.72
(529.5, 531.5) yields 7.82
